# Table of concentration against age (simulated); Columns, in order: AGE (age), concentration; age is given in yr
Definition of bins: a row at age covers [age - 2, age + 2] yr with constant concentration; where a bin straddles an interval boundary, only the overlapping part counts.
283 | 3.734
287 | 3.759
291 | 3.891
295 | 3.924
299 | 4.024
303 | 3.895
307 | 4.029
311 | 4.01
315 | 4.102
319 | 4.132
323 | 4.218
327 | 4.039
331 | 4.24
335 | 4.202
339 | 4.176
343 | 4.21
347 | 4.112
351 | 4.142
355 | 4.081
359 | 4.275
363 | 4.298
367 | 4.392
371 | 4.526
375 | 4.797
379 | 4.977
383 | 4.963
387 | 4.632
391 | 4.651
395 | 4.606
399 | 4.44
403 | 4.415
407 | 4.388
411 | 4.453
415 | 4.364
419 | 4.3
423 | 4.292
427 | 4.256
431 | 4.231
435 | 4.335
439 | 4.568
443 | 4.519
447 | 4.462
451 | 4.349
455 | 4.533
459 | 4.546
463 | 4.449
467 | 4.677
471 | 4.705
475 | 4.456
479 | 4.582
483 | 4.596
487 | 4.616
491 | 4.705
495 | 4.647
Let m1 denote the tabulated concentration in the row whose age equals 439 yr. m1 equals 4.568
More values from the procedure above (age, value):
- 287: 3.759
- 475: 4.456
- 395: 4.606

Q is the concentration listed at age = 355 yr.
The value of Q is 4.081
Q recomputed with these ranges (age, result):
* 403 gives 4.415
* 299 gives 4.024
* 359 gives 4.275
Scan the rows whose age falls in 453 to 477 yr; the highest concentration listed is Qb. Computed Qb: 4.705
